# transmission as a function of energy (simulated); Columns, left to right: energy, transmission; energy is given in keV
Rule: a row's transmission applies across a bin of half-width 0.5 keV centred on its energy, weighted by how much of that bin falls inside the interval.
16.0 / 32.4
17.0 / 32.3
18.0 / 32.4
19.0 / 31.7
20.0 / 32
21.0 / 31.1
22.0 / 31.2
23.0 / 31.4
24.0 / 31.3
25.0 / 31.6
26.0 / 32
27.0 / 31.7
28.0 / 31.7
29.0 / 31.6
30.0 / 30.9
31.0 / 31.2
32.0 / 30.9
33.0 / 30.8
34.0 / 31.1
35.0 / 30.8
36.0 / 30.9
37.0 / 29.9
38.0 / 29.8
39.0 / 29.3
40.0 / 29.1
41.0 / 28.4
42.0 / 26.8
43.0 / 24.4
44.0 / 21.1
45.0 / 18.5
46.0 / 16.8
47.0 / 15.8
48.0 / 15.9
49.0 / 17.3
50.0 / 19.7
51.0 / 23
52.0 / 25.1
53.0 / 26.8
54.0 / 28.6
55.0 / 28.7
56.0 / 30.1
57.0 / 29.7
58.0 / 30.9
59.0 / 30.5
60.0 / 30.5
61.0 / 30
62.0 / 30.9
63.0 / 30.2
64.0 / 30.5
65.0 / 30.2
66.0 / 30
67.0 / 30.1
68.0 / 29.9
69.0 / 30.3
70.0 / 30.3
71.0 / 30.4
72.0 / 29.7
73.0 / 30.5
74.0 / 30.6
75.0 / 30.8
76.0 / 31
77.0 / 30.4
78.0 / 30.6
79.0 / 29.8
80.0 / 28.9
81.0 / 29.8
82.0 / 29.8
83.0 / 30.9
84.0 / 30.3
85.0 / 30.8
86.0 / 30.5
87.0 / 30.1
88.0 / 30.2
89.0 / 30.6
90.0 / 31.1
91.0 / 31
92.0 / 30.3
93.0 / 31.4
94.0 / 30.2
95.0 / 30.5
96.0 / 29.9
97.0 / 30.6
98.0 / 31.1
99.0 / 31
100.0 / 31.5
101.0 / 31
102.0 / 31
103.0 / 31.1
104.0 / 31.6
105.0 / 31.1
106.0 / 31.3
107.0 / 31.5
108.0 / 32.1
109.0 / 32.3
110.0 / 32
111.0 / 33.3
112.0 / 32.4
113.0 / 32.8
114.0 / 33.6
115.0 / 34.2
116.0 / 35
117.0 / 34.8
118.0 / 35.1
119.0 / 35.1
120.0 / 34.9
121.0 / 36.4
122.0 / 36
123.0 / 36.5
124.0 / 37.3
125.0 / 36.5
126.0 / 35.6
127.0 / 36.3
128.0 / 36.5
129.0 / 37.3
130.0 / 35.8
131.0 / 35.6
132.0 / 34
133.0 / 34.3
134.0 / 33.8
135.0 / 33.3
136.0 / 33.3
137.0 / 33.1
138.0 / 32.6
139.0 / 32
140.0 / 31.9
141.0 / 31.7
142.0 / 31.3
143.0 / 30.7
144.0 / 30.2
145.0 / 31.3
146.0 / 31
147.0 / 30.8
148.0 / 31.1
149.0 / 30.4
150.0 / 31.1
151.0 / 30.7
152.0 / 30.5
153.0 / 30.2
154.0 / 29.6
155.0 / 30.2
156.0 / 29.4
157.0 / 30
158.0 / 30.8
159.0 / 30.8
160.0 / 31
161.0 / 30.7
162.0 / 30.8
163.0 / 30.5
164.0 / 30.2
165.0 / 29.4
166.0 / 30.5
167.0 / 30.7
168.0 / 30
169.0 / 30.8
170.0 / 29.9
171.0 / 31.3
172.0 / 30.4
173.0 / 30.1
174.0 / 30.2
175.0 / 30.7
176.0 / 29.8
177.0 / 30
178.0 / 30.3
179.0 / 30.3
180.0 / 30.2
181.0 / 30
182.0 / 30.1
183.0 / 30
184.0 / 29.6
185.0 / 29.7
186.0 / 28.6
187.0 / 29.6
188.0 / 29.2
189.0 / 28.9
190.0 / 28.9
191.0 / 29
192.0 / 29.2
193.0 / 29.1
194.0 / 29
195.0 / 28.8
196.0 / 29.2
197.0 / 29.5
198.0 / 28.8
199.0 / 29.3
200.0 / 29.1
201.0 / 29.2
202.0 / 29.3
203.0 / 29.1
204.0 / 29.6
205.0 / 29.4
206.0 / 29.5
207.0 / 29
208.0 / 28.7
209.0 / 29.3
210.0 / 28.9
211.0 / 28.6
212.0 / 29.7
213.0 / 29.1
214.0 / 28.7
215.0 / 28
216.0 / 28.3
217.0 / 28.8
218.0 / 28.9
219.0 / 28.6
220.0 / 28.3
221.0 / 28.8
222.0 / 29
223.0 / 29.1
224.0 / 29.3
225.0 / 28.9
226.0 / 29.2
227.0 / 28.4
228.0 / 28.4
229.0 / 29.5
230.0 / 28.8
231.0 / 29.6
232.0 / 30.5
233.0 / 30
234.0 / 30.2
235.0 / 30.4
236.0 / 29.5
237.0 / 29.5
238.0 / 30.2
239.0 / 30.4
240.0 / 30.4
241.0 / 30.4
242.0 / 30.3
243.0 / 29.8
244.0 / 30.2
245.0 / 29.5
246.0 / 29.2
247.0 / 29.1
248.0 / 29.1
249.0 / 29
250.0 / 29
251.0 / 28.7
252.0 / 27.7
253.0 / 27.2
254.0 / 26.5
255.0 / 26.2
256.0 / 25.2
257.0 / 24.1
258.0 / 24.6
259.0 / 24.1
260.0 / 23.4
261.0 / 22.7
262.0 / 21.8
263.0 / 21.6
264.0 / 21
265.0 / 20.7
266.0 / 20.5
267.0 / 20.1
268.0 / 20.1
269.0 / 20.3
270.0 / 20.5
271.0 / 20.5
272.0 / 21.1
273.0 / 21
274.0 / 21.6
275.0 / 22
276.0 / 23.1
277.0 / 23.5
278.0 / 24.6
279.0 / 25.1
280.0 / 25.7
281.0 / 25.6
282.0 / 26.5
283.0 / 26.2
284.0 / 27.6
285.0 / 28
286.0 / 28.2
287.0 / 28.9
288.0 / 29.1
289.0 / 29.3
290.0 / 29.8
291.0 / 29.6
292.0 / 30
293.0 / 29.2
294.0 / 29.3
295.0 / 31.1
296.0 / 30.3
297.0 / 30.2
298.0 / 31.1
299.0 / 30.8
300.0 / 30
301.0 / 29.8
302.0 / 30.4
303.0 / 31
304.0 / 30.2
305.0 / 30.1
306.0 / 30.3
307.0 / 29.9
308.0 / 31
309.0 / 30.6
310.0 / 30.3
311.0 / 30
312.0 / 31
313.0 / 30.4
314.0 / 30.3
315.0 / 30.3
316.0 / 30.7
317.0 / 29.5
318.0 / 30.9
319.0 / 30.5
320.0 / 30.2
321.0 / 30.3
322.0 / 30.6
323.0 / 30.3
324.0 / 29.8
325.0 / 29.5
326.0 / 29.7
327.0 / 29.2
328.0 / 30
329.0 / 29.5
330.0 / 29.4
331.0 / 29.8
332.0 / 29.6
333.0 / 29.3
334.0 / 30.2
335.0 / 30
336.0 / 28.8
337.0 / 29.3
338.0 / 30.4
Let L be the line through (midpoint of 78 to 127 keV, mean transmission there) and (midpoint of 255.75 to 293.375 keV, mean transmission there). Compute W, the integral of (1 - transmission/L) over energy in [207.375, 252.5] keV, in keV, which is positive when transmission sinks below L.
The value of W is -4.9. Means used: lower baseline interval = 32.2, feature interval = 29.2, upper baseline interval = 24.4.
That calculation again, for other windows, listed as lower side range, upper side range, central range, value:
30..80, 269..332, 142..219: -4.4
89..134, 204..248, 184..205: 0.8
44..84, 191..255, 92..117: -3.3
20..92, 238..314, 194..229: -1.7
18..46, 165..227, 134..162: -1.6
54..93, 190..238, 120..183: -4.8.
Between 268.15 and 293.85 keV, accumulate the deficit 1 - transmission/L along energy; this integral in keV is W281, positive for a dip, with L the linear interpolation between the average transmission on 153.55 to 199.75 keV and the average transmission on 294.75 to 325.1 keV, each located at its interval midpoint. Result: 4.1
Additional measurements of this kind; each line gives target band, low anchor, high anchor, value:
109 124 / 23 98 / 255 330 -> -3.1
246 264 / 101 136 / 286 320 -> 3.1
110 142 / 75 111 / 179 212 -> -4.4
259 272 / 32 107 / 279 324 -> 3.6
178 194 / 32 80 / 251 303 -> -1.8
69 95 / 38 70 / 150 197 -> -2.9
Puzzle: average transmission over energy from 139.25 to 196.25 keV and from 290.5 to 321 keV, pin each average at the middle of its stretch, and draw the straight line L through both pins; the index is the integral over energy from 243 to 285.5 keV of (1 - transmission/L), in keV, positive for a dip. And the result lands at 7.8 keV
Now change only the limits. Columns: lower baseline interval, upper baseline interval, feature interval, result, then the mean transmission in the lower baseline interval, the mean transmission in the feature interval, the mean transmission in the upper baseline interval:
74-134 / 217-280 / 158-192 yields -0.6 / 32.5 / 30.1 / 26.5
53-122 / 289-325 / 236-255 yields 0.8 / 31.2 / 29.2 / 30.3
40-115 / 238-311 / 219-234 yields -0.9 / 29.1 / 29.1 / 26.9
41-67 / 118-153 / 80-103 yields -1.0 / 25.8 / 30.6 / 33.5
